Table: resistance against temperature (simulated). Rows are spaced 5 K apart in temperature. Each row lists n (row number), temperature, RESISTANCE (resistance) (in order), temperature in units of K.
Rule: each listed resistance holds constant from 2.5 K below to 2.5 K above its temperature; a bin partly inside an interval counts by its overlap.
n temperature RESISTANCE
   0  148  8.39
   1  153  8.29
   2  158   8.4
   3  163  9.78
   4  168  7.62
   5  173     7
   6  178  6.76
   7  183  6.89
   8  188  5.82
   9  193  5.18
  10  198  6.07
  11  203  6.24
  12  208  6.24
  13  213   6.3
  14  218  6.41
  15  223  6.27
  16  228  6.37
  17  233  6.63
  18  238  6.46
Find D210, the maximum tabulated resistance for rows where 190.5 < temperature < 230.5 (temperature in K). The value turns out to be 6.41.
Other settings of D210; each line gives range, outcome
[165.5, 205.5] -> 7.62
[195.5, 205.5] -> 6.24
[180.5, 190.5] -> 6.89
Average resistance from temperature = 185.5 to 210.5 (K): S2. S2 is 5.91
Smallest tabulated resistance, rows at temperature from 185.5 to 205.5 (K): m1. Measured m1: 5.18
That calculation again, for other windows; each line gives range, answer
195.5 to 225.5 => 6.07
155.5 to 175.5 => 7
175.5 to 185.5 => 6.76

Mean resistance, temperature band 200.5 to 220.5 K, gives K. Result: 6.3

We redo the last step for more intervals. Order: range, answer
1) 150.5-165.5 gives 8.82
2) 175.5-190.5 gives 6.49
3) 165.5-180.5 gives 7.13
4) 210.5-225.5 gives 6.33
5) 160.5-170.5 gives 8.7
